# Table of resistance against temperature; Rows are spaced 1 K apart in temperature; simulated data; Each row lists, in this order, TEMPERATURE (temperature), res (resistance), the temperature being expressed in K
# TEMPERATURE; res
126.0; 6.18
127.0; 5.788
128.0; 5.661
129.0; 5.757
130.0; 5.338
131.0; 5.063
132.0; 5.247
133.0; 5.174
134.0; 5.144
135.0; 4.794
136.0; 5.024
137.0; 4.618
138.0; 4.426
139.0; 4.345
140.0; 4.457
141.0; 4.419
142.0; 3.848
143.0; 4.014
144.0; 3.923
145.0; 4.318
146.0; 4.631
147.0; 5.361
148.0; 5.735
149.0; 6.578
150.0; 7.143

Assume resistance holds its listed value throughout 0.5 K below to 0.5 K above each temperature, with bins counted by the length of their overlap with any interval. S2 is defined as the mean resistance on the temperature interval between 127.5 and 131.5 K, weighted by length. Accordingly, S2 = 5.45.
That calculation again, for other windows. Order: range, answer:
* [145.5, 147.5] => 5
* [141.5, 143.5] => 3.93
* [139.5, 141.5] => 4.44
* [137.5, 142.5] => 4.3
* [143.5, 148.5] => 4.79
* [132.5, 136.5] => 5.03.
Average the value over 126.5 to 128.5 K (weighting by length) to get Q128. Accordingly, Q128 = 5.72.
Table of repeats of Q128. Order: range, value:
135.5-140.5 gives 4.57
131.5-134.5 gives 5.19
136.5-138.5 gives 4.52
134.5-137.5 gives 4.81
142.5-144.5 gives 3.97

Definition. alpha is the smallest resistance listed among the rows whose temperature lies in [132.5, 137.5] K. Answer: 4.618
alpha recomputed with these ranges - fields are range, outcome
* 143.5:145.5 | 3.923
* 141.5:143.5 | 3.848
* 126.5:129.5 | 5.661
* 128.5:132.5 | 5.063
